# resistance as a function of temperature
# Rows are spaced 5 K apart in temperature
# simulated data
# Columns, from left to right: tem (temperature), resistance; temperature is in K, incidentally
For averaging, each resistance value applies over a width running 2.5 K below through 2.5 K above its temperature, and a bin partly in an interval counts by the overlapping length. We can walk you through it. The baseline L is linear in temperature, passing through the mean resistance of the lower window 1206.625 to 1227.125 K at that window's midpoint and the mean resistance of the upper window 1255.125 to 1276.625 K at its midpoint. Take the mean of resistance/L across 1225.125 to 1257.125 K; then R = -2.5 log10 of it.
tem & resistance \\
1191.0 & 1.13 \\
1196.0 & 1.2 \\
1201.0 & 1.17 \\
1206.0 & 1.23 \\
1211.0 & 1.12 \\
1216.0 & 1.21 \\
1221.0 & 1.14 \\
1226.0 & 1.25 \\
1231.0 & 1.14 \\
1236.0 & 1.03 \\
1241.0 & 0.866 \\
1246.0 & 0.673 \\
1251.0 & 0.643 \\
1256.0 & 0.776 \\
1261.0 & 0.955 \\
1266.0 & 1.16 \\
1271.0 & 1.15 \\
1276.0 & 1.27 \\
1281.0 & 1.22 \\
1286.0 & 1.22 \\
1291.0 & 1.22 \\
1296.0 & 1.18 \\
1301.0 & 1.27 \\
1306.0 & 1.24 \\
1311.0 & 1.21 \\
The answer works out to 0.245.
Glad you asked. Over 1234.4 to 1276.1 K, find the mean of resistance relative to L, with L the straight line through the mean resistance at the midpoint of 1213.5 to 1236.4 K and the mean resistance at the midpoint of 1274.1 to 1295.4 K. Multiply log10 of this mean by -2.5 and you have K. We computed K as 0.28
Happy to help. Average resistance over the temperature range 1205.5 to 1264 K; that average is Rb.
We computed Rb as 0.996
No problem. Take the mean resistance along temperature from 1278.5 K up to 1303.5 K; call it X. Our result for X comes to 1.22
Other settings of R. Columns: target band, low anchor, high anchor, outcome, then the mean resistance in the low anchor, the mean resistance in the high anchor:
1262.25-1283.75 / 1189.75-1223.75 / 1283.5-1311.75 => 0.022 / 1.17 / 1.22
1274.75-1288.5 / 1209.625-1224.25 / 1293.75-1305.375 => -0.017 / 1.16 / 1.23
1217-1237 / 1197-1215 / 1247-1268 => -0.103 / 1.18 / 0.862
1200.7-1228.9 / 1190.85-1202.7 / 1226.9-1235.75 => -0.033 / 1.17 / 1.13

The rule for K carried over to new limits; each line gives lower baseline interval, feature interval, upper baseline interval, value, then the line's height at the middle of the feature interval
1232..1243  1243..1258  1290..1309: 0.42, 1.03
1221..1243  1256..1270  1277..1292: 0.15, 1.17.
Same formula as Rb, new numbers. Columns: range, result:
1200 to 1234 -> 1.18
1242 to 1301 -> 1.05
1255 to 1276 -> 1.06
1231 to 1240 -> 1.03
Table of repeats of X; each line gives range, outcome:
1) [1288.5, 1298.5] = 1.2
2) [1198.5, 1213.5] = 1.17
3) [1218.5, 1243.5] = 1.09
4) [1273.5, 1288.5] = 1.24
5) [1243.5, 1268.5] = 0.841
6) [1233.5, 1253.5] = 0.803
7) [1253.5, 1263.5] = 0.865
